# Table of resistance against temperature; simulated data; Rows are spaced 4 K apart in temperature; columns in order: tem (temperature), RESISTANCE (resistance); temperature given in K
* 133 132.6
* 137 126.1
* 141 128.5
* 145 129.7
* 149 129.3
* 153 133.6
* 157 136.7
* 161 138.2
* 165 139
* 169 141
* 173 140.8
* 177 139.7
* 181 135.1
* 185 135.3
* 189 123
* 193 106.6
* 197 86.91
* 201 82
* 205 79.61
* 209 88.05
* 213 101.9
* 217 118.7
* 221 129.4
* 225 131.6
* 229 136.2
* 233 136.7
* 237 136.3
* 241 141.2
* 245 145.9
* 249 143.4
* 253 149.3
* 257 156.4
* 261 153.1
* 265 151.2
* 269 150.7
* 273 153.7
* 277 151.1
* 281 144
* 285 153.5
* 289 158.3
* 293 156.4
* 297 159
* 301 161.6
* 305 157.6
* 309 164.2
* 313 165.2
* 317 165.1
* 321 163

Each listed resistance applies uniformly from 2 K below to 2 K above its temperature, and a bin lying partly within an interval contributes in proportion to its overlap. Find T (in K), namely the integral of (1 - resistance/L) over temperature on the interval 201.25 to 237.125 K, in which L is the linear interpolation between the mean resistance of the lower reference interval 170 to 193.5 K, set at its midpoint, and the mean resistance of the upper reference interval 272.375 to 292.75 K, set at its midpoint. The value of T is 6.42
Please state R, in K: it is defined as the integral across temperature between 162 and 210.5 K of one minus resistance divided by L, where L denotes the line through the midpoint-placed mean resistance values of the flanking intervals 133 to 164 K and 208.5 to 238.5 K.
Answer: 4.2 K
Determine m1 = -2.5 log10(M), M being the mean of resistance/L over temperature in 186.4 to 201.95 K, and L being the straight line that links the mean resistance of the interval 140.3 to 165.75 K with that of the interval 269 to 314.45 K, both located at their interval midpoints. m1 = 0.34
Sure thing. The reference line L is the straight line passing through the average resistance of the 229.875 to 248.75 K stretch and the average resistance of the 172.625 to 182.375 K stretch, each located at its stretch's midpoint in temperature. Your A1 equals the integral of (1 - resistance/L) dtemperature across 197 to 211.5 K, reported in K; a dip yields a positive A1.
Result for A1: 5.7 K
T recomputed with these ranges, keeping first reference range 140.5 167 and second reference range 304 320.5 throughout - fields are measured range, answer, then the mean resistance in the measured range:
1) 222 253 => 2.1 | 139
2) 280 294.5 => 0.5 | 154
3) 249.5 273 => 0.3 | 152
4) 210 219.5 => 2.4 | 109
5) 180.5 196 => 2.1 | 122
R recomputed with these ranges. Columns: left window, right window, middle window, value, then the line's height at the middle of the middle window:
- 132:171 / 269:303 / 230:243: 0.8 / 147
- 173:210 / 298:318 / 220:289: -3.5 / 139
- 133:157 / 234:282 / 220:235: 1.0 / 143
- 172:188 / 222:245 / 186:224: 9.3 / 137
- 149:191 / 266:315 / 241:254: 0.3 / 149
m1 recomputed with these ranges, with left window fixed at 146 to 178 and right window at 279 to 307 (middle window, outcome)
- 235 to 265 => 0.021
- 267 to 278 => 0.007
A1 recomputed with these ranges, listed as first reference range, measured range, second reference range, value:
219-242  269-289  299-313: 0.1 K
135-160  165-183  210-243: -1.3 K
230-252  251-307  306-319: -0.3 K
